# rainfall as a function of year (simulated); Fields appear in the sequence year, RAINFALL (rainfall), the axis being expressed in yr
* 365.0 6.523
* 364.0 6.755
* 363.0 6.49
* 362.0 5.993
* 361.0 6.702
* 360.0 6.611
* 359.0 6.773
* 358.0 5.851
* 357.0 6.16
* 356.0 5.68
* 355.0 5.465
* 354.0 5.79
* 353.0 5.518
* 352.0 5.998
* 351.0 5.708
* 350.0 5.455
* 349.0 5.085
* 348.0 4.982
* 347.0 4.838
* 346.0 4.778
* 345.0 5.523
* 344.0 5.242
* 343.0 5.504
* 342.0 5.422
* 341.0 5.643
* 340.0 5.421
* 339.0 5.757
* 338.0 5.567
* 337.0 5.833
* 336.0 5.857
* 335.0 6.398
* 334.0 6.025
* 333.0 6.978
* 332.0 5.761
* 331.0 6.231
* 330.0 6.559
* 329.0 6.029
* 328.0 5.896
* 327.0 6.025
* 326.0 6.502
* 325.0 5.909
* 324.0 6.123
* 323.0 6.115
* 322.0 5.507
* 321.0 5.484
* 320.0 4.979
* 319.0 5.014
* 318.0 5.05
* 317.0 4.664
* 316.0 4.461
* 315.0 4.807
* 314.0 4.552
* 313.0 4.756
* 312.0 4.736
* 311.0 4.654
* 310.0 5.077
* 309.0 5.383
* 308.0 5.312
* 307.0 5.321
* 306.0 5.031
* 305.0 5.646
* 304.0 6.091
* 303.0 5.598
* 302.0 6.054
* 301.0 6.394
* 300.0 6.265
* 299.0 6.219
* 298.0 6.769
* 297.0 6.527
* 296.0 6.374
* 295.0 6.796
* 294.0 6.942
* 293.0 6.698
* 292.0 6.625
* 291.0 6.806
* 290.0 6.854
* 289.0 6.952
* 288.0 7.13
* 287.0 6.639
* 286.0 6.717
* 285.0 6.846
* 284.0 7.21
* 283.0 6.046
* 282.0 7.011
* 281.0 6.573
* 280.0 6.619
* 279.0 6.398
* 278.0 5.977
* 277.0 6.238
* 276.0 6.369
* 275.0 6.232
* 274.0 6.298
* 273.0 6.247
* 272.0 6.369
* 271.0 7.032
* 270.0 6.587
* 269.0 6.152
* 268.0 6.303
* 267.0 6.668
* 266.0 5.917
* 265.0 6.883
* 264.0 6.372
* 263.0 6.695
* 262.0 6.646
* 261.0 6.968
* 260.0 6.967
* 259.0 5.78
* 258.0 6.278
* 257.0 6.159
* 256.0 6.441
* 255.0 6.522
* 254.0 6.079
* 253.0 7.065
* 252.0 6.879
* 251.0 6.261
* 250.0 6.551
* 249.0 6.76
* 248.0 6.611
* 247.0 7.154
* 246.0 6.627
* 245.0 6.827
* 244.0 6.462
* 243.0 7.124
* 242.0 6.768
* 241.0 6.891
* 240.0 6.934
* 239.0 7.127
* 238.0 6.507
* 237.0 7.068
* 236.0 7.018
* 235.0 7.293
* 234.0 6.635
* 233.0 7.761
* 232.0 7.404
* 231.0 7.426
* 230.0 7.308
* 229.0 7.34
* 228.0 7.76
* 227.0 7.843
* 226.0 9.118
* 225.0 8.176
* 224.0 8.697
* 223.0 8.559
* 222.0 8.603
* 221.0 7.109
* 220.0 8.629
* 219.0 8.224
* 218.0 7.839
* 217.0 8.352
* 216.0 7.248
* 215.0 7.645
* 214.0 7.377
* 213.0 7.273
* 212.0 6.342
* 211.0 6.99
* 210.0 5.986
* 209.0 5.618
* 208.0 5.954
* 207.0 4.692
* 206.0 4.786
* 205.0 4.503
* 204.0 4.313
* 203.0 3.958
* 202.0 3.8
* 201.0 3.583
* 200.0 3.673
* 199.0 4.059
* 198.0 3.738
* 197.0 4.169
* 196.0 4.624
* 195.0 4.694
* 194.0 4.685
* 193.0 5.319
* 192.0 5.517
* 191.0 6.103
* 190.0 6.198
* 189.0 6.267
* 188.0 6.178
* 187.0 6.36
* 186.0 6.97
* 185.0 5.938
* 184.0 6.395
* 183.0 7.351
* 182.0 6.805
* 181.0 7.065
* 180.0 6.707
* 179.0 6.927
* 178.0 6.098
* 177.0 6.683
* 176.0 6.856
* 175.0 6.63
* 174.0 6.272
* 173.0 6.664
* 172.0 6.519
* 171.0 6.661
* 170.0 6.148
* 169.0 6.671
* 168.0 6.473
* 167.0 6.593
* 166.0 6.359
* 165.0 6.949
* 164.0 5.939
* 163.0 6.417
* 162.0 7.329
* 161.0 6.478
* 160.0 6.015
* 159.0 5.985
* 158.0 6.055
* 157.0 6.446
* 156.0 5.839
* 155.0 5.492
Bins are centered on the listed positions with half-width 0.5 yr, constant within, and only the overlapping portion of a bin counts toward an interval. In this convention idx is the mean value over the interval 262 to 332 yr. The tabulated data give 6.08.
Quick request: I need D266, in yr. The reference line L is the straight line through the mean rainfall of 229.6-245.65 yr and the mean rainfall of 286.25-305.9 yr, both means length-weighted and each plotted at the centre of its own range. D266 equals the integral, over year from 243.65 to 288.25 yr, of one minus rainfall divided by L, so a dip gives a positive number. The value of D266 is 1.4 yr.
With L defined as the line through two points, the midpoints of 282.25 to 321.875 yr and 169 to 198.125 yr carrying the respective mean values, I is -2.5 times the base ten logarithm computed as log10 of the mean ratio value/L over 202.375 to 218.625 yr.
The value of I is -0.02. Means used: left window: 6.13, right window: 5.89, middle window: 6.18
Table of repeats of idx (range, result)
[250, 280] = 6.45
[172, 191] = 6.56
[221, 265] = 7.06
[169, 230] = 6.35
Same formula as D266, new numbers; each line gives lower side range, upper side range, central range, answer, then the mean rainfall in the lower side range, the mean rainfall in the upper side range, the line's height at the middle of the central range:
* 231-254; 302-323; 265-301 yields -4.2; 6.89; 5.15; 5.89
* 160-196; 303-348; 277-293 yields -2.6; 6.35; 5.51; 5.74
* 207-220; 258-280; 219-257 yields -2.5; 7.04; 6.43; 6.77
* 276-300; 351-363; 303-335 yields 4.3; 6.64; 6.05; 6.37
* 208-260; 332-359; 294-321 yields 2.9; 7.13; 5.66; 6.16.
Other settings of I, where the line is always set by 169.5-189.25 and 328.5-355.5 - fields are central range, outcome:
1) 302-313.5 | 0.117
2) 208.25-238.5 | -0.182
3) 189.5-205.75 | 0.381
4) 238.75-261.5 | -0.079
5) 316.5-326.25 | 0.054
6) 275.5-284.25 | -0.078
